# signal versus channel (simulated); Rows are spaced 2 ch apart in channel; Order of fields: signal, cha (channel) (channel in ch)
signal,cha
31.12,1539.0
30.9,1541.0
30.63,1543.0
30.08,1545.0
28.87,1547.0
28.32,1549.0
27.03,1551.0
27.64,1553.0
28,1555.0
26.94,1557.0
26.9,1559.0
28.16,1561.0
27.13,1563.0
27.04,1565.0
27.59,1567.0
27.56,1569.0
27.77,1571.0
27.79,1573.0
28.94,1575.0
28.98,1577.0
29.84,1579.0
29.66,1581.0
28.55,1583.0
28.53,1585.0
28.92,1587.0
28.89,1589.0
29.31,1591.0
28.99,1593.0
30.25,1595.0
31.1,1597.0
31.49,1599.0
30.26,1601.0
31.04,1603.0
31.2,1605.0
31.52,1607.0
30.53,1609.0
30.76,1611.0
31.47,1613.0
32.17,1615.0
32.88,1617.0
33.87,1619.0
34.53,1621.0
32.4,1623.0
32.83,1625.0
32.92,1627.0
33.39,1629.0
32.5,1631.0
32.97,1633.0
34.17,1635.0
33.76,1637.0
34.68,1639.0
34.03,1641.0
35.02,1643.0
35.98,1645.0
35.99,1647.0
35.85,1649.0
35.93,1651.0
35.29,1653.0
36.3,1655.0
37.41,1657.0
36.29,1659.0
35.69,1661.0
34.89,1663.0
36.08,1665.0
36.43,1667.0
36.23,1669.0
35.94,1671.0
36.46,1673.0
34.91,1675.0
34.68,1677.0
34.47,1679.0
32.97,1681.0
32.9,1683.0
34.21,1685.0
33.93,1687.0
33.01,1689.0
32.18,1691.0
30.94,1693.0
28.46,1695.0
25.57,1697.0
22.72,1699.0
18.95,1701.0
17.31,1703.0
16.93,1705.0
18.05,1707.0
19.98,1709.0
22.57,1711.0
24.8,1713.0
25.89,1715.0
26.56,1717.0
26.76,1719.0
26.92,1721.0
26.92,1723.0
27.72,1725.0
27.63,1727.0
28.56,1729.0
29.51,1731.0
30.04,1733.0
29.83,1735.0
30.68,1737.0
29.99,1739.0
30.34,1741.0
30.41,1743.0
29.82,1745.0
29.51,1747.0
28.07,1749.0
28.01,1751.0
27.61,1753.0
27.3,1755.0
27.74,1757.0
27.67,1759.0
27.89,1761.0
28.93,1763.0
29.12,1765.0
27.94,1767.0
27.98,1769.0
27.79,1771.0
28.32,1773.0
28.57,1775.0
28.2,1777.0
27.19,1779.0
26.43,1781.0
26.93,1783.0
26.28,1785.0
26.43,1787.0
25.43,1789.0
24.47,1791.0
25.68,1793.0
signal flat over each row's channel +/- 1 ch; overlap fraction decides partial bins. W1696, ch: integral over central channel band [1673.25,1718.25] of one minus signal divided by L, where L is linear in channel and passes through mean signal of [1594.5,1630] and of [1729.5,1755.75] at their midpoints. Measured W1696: 4.16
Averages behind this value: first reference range 31.9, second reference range 29.3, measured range 27.5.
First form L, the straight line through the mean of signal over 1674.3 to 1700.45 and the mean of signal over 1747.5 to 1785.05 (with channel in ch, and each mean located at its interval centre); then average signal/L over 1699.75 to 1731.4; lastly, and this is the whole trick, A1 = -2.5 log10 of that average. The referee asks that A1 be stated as 0.25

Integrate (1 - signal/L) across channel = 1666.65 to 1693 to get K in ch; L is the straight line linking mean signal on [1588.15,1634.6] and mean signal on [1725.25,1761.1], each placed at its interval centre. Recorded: -3.5 ch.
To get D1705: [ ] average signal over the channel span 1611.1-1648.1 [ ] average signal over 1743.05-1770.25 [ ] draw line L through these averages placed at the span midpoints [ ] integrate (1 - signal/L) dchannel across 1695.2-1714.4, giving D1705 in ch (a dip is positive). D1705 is 5.85 ch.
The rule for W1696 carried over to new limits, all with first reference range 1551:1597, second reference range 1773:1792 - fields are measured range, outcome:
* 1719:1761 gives -2.44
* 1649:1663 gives -4.20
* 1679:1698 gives -2.94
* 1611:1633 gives -3.78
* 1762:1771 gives -0.52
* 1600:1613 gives -1.30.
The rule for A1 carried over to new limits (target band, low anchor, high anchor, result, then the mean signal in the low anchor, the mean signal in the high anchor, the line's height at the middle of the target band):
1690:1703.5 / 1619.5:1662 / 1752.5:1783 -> 0.239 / 34.7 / 27.9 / 31.7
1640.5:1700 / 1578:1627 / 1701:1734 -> -0.242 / 30.9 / 24.6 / 27.2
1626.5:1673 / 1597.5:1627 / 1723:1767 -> -0.135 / 31.9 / 28.8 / 31.1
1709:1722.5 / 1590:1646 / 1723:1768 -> 0.174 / 32.4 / 28.8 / 29.6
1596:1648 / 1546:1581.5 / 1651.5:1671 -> 0.000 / 28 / 36.1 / 32.8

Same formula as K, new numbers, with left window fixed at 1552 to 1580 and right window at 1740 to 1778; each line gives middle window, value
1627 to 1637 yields -1.8 ch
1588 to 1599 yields -0.7 ch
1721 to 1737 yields -0.1 ch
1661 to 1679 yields -4.7 ch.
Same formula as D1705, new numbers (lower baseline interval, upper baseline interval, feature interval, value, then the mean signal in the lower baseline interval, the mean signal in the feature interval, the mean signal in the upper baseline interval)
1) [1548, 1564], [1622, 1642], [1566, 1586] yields 0.4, 27.5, 28.5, 33.4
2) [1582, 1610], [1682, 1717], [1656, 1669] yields -4.2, 30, 36.1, 25.8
